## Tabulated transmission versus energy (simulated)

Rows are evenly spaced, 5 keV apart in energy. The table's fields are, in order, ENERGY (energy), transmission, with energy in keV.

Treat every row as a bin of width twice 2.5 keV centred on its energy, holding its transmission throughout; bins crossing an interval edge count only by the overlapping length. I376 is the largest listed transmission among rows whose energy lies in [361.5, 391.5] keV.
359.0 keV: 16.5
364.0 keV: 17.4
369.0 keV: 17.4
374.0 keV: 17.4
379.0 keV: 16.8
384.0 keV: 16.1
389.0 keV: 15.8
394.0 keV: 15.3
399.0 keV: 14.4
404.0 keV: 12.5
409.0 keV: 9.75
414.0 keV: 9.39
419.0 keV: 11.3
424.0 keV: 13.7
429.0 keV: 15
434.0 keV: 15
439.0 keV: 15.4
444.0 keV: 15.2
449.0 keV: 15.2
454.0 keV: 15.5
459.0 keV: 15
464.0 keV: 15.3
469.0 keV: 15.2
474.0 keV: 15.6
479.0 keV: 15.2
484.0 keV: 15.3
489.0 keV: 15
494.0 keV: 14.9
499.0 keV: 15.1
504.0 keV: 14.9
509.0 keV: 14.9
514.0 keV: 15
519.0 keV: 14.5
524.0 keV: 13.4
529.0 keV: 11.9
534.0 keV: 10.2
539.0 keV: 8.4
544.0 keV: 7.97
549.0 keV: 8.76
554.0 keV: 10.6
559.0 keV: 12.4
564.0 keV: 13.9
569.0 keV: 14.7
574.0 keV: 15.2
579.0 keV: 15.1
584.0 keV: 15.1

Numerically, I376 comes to 17.4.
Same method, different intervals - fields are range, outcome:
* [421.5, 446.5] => 15.4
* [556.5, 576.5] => 15.2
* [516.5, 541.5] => 14.5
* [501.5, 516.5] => 15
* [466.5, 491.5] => 15.6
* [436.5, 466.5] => 15.5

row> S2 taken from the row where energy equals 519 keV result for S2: 14.5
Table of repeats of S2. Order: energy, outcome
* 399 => 14.4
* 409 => 9.75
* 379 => 16.8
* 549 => 8.76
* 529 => 11.9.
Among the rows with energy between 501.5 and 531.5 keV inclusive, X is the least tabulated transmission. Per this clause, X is 11.9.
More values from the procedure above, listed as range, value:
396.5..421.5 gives 9.39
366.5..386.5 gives 16.1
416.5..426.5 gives 11.3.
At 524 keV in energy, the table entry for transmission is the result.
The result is 13.4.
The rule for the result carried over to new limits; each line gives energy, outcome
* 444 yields 15.2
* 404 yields 12.5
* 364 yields 17.4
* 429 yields 15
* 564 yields 13.9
